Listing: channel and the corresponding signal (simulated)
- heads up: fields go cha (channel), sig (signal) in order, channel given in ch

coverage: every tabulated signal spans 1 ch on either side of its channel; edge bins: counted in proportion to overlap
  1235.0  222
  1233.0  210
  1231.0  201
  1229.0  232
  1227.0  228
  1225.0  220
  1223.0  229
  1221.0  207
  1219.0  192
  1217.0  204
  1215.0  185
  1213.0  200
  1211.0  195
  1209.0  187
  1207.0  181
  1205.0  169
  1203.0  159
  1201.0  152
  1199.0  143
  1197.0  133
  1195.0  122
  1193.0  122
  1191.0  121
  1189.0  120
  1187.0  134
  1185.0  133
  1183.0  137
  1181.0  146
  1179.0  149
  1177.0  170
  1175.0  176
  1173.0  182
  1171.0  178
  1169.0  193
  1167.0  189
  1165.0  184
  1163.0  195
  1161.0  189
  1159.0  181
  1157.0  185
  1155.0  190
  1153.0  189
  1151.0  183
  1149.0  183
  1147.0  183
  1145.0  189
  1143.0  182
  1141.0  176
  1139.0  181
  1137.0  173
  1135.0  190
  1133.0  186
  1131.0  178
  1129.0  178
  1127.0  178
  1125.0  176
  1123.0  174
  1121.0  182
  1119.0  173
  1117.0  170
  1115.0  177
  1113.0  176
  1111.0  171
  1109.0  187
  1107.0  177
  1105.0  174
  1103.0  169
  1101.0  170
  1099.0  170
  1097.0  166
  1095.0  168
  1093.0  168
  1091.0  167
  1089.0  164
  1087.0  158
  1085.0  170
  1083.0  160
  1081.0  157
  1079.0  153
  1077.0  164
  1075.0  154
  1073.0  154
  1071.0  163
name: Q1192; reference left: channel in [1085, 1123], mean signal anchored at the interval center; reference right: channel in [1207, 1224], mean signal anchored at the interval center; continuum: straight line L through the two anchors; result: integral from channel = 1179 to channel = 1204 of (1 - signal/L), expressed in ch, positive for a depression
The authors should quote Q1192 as 7.4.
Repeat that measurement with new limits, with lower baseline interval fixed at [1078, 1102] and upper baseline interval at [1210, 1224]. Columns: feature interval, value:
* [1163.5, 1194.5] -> 5.6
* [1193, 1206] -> 3.5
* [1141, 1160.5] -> -0.3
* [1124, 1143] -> -0.3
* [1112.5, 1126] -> -0.2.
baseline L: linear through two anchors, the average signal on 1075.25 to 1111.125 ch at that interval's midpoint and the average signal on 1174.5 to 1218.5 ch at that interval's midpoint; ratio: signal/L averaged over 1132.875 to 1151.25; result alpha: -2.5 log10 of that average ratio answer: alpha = -0.129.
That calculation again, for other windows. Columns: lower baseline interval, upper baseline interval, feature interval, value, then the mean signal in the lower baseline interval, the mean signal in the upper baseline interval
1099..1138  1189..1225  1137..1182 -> -0.040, 177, 171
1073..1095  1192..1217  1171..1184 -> 0.014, 161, 164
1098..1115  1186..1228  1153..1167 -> -0.088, 174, 172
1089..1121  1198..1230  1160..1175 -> -0.014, 172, 193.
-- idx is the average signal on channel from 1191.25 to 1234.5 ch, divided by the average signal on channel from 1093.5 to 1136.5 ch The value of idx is 1.05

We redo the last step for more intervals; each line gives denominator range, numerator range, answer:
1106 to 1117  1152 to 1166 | 1.06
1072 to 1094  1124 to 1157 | 1.13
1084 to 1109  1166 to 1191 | 0.93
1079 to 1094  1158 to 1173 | 1.15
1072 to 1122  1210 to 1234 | 1.24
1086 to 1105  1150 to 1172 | 1.12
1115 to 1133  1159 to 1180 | 1.02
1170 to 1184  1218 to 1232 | 1.33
